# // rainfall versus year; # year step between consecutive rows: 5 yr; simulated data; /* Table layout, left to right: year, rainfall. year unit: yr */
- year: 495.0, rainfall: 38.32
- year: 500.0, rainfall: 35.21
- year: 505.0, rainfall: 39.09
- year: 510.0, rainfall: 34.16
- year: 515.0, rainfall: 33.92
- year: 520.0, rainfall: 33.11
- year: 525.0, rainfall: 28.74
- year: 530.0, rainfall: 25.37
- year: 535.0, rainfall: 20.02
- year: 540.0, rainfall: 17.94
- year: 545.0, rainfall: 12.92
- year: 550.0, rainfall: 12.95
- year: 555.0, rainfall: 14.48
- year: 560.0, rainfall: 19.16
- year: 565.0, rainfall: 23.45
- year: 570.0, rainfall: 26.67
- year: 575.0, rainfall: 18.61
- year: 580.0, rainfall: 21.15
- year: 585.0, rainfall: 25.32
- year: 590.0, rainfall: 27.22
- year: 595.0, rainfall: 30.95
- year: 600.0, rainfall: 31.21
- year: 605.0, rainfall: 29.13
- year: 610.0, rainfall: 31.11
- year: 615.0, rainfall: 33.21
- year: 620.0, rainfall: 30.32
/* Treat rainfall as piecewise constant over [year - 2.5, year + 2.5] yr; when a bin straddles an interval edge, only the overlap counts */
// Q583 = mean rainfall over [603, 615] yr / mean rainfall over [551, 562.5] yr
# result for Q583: 1.89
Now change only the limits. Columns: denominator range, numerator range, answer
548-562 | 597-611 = 1.96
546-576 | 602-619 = 1.64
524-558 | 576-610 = 1.48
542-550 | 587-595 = 2.13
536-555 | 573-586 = 1.42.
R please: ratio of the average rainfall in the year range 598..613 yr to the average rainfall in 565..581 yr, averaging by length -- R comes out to 1.4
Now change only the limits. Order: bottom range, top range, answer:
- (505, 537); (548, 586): 0.67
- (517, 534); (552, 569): 0.69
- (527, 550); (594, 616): 1.67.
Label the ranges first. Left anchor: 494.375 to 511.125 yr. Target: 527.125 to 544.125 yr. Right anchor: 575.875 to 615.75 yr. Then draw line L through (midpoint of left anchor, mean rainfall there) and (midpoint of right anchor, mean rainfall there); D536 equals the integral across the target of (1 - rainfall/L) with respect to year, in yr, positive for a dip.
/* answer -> 6.7 yr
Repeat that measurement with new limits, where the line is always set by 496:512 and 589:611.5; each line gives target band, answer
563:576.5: 3.73 yr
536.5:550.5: 7.70 yr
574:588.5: 4.12 yr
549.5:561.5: 6.30 yr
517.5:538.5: 5.12 yr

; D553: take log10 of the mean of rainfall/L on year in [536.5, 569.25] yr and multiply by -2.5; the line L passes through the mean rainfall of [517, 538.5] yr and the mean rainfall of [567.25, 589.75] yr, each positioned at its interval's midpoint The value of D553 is 0.39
